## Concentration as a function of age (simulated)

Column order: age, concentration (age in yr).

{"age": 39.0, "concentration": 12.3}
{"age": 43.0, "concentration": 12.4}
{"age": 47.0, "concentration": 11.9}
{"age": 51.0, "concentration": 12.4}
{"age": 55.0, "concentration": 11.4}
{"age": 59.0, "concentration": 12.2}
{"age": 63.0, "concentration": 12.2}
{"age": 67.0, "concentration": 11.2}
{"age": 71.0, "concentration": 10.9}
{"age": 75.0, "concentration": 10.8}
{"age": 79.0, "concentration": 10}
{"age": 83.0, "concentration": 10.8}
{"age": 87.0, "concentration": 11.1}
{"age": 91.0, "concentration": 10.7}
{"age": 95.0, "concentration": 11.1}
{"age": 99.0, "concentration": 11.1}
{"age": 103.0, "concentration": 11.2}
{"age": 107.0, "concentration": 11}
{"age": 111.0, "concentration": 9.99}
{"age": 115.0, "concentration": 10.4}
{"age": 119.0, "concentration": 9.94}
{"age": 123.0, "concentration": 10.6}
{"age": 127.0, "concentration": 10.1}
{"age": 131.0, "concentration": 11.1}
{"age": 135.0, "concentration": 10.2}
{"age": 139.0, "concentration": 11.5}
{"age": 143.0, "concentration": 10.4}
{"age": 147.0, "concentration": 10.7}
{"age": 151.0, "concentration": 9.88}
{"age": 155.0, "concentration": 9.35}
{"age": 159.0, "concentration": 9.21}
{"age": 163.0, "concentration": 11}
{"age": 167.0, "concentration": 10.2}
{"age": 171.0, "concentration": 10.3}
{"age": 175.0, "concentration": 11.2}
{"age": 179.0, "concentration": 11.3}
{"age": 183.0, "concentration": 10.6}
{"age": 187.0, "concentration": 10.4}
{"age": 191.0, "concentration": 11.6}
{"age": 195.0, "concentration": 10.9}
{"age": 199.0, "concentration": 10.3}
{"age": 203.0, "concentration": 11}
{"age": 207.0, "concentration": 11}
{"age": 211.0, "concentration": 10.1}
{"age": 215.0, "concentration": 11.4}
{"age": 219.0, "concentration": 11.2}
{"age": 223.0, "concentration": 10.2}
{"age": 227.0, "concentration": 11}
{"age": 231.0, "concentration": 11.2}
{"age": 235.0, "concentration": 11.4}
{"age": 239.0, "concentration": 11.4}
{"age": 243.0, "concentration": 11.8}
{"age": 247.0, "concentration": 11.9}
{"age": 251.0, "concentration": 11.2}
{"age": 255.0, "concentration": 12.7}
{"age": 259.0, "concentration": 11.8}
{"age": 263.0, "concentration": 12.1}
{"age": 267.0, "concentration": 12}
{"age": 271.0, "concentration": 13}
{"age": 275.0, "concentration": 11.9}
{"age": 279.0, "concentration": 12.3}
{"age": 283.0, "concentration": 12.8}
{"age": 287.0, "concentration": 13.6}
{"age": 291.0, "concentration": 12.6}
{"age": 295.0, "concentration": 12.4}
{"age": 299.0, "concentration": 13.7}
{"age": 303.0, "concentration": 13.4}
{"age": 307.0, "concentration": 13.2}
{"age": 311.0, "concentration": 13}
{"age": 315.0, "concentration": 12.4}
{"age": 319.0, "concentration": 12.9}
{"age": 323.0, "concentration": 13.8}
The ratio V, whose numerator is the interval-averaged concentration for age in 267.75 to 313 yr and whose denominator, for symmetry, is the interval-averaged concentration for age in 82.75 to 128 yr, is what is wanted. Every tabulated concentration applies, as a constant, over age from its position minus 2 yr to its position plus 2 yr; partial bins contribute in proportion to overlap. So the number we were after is 1.21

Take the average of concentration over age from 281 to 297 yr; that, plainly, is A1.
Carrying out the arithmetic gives 12.8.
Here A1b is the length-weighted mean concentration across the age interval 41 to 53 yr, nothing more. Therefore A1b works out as 12.2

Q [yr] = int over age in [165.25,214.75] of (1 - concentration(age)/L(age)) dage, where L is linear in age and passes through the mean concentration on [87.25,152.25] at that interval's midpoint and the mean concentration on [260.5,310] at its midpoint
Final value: 3.3 yr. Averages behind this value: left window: 10.6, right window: 12.7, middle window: 10.8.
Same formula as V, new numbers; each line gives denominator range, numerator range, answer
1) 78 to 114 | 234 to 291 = 1.13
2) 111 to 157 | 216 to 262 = 1.10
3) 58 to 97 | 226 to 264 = 1.05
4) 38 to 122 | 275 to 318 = 1.15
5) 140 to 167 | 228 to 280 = 1.17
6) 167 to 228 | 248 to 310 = 1.16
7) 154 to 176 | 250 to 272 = 1.19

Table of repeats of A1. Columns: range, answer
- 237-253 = 11.6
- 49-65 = 12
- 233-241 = 11.4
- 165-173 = 10.2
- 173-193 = 11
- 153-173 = 10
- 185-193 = 11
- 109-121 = 10.1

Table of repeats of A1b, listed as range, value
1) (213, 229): 10.9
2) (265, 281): 12.3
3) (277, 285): 12.6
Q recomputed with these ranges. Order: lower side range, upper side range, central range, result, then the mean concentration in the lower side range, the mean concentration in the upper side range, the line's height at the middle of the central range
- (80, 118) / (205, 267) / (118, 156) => 1.8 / 10.8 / 11.4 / 10.9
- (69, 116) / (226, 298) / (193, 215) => 1.7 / 10.8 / 12.1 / 11.6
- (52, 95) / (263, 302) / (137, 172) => 4.4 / 11.2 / 12.7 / 11.8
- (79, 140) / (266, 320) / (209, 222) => 1.2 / 10.7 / 12.8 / 11.9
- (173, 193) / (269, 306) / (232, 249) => 0.6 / 11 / 12.9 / 12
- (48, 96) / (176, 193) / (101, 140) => 2.0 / 11.2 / 11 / 11.1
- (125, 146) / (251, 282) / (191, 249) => 2.9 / 10.7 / 12.2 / 11.7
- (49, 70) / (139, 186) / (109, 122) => 1.1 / 11.8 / 10.4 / 11.1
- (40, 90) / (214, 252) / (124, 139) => 1.0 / 11.4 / 11.3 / 11.4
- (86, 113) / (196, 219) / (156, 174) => 1.1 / 10.9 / 10.8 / 10.8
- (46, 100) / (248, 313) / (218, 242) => 2.3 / 11.3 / 12.6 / 12.3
